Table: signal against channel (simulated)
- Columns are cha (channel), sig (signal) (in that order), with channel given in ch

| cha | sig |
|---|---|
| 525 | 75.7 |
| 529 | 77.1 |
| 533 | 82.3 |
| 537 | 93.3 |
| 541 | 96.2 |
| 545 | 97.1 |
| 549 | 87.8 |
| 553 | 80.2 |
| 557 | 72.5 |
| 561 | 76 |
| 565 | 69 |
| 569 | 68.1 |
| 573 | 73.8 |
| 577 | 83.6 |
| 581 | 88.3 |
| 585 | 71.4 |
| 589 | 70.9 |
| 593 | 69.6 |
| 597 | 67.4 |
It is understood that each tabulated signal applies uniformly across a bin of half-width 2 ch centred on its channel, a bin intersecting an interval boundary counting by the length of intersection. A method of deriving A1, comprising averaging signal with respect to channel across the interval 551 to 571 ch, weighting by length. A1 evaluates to 73.2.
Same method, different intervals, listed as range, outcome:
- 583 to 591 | 71.2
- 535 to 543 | 94.8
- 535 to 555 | 90.9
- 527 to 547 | 89.2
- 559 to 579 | 74.1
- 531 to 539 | 87.8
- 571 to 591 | 77.6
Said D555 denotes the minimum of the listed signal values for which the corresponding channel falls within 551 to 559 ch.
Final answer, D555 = 72.5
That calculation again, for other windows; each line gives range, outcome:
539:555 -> 80.2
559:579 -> 68.1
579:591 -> 70.9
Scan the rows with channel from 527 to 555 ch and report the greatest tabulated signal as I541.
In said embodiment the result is 97.1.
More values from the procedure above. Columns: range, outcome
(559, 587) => 88.3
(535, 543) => 96.2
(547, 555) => 87.8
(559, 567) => 76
